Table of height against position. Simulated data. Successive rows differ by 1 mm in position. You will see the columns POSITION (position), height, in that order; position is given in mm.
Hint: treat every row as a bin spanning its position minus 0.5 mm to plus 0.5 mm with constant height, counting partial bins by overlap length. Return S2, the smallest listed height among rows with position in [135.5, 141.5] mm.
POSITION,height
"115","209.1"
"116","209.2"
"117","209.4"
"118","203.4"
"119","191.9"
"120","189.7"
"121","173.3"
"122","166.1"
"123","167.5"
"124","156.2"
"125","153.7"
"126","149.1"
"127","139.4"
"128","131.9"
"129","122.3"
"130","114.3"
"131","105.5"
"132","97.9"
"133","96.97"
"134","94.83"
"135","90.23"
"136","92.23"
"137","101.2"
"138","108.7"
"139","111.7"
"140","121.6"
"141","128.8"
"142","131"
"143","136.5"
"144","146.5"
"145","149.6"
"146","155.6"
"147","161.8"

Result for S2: 92.23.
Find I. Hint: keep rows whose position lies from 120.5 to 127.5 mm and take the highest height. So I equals 173.3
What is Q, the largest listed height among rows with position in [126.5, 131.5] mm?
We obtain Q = 139.4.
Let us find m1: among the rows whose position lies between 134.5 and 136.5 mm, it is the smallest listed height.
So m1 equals 90.23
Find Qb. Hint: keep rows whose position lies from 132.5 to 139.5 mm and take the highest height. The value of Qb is 111.7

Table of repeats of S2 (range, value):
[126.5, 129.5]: 122.3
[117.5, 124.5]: 156.2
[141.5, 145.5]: 131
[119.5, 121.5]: 173.3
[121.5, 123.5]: 166.1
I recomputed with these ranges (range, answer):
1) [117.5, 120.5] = 203.4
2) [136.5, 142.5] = 131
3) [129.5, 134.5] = 114.3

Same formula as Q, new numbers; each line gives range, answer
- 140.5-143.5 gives 136.5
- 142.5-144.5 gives 146.5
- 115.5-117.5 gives 209.4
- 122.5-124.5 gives 167.5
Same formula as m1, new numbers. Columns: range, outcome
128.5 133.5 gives 96.97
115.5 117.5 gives 209.2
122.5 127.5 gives 139.4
